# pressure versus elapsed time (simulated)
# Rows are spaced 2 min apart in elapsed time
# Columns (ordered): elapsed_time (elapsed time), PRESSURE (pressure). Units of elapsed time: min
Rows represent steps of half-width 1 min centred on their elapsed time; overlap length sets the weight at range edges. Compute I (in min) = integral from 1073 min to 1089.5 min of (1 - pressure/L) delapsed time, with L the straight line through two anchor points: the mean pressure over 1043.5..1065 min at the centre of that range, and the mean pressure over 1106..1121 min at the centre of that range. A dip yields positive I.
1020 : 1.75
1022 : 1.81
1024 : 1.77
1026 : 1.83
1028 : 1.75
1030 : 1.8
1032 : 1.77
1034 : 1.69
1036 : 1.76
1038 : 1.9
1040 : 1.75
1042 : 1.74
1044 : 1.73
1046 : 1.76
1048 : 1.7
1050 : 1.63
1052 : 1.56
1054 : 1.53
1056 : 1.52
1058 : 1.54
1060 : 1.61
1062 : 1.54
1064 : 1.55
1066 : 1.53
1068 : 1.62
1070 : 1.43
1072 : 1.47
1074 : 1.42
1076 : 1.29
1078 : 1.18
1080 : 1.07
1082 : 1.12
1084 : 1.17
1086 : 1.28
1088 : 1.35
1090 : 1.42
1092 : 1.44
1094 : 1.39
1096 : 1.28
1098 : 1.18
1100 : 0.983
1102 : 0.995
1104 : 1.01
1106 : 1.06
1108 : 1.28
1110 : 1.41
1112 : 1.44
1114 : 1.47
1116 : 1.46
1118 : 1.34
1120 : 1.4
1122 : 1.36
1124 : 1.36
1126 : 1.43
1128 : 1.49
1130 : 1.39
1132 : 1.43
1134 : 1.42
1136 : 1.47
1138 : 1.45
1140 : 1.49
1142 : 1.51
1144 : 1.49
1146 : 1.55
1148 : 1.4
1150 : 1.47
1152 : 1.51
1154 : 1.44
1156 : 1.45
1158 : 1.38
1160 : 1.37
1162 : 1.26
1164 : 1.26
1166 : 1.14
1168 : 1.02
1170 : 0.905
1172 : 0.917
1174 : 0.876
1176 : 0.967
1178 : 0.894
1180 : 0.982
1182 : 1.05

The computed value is 2.85 min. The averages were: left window 1.6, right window 1.38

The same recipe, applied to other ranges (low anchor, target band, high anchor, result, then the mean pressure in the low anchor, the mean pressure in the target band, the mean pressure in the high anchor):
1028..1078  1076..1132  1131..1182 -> 5.9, 1.61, 1.29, 1.28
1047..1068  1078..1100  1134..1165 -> 3.9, 1.57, 1.25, 1.43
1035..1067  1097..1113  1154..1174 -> 2.9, 1.65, 1.17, 1.19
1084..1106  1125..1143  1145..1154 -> -0.6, 1.22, 1.45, 1.48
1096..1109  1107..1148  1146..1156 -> -4.7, 1.1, 1.43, 1.46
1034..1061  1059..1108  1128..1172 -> 8.1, 1.67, 1.31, 1.36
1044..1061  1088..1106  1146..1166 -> 3.6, 1.61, 1.21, 1.39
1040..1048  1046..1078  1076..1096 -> 0.3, 1.74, 1.53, 1.27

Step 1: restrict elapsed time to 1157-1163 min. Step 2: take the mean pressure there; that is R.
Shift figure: 1.34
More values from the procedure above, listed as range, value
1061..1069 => 1.56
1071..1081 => 1.29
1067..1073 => 1.51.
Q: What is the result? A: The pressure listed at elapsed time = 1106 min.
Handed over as 1.06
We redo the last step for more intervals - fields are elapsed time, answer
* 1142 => 1.51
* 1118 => 1.34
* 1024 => 1.77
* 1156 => 1.45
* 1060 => 1.61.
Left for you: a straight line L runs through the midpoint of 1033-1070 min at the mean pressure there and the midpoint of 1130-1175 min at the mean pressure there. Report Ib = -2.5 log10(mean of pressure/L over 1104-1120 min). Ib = 0.09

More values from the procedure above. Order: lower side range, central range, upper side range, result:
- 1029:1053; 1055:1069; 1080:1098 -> -0.02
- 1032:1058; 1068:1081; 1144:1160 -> 0.21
